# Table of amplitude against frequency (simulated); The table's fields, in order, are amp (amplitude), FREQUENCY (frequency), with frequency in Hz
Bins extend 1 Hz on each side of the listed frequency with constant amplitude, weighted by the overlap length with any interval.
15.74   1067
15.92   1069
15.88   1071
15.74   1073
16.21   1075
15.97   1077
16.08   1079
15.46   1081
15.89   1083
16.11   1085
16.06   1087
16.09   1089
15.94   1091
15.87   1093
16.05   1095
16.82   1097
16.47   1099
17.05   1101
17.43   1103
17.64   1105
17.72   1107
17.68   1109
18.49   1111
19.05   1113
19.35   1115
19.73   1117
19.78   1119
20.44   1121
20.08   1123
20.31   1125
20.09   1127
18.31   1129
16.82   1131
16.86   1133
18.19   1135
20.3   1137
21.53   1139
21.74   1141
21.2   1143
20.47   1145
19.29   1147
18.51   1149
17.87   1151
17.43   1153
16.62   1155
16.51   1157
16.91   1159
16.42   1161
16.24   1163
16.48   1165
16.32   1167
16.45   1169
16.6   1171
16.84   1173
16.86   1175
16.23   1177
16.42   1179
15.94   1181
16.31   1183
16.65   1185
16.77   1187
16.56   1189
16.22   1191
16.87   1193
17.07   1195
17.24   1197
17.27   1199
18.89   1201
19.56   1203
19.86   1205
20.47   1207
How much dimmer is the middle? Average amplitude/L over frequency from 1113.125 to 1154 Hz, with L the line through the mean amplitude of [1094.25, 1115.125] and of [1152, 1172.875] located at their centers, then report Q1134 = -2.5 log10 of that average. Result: -0.138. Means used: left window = 17.6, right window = 16.6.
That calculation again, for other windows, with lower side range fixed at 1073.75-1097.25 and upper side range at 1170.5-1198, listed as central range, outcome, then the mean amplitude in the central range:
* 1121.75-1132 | -0.18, 19.2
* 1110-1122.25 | -0.20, 19.5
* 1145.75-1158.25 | -0.08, 17.7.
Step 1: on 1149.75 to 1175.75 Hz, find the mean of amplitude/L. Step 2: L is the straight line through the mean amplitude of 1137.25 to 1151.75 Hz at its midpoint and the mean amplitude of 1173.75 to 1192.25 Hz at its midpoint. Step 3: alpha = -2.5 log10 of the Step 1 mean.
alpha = 0.100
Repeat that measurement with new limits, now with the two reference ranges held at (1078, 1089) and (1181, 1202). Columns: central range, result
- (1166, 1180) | 0.02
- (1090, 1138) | -0.12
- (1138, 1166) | -0.11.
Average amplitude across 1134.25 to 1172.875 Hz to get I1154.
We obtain 18.1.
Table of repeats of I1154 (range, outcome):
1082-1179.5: 17.8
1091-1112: 17.1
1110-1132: 19.3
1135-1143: 20.8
